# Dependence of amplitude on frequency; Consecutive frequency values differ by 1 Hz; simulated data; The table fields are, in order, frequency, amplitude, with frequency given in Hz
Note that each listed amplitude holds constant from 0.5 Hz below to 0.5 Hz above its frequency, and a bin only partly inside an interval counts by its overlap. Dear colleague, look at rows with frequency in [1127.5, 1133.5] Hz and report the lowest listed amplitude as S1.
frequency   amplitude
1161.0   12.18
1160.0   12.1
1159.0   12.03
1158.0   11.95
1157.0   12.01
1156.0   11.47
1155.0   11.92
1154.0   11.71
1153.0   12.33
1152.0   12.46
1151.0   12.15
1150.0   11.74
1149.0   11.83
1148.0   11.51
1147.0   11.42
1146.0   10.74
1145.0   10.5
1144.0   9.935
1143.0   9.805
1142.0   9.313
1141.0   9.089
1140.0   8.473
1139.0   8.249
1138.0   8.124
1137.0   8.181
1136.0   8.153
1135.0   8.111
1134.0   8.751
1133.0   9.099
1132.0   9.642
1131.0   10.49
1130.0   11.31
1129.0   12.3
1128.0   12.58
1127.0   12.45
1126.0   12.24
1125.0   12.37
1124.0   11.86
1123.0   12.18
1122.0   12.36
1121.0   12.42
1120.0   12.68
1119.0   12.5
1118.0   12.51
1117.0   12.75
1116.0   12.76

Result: 9.099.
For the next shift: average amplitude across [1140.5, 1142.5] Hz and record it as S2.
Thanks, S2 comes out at 9.2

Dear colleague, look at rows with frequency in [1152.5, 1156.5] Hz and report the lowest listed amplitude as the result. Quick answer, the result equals 11.47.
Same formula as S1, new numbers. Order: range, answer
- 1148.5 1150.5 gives 11.74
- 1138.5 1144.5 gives 8.249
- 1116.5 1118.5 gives 12.51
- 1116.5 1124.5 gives 11.86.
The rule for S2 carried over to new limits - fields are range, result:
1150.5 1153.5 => 12.3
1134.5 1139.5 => 8.16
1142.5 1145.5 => 10.1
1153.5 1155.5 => 11.8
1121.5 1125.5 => 12.2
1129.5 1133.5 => 10.1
